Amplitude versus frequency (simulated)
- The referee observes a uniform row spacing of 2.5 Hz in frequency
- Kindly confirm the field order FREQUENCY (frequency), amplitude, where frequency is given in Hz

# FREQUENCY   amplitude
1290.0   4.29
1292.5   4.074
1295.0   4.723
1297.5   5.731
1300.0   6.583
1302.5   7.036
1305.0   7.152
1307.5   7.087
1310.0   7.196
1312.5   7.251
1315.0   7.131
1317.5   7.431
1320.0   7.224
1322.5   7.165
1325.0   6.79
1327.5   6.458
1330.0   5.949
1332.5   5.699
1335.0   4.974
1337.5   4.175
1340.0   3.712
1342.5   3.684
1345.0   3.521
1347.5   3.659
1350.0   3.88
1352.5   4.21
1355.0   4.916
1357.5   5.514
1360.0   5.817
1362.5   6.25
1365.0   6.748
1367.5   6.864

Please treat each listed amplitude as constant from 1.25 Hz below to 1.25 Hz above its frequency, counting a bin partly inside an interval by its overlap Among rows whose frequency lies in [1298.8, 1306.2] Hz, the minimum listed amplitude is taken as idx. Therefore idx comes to 6.583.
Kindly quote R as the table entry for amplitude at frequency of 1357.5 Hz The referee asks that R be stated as 5.514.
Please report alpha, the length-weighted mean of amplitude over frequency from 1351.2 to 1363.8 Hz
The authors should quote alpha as 5.34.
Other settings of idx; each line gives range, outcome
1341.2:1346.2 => 3.521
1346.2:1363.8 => 3.659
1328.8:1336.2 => 4.974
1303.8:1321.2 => 7.087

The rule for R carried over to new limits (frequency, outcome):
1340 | 3.712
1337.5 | 4.175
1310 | 7.196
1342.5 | 3.684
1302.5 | 7.036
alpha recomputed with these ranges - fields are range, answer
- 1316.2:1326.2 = 7.15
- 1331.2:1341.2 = 4.65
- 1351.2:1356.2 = 4.55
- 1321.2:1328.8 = 6.8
